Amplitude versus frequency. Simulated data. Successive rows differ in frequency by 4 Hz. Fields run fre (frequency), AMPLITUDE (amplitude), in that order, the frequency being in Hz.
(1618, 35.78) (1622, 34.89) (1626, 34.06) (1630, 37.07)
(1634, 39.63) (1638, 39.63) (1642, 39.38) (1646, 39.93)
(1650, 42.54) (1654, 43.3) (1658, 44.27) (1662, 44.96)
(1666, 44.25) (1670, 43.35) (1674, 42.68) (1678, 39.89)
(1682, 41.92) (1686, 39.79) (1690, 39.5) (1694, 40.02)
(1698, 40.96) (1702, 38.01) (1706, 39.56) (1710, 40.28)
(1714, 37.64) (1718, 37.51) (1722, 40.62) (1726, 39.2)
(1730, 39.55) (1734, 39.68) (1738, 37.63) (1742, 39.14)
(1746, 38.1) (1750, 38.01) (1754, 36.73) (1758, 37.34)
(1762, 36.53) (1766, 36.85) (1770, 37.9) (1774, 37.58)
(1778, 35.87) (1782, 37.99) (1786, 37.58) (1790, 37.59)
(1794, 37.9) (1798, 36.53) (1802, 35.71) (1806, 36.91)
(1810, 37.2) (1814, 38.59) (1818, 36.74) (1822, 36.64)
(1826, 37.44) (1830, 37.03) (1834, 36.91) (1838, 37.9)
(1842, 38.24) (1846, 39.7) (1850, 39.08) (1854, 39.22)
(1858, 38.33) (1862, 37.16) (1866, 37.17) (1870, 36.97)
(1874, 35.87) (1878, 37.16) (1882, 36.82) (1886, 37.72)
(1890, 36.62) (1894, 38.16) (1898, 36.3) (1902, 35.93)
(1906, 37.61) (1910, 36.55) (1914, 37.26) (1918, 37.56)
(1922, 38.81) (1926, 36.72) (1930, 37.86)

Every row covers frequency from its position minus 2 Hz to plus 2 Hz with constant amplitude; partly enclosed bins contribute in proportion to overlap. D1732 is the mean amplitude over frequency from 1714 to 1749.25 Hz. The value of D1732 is 38.8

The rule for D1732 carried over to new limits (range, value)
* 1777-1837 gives 37.1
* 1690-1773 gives 38.6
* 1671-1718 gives 40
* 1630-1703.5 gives 41.2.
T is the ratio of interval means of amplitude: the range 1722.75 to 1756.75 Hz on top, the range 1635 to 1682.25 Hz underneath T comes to 0.9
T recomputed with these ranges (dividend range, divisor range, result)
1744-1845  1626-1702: 0.91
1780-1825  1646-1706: 0.89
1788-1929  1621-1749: 0.93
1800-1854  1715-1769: 0.98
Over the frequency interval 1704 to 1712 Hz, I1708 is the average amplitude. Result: 39.9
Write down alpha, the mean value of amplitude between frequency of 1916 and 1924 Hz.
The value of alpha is 38.2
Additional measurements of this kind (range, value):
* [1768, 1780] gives 37.1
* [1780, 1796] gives 37.8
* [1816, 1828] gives 36.9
